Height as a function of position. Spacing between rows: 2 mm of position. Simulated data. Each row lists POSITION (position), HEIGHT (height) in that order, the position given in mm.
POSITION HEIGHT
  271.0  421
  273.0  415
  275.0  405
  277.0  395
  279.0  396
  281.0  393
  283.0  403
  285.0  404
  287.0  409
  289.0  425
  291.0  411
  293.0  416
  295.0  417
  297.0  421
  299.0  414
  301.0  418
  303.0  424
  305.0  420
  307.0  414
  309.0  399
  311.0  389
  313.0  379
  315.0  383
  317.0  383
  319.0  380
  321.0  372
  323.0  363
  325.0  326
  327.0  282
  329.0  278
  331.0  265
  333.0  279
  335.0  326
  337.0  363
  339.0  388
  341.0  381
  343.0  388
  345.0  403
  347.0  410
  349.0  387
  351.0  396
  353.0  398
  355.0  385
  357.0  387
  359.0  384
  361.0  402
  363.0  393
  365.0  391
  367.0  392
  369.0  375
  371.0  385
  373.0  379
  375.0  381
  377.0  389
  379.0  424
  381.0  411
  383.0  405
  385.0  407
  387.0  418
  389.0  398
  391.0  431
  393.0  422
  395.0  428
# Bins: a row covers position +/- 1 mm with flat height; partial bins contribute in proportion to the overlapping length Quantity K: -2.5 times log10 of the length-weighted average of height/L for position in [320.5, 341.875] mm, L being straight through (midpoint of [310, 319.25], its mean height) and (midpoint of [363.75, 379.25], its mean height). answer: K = 0.17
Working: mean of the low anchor 383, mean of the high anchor 388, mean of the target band 328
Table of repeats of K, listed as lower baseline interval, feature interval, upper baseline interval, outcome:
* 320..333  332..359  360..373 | -0.08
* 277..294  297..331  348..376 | 0.07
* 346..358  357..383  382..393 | 0.03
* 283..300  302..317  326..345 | -0.05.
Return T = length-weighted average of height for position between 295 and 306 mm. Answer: 419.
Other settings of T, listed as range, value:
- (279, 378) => 383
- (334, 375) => 386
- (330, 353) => 364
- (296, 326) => 392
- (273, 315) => 407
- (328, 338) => 302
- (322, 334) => 299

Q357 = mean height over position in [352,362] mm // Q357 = 391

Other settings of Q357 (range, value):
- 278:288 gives 401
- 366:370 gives 384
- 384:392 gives 414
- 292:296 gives 416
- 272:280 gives 403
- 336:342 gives 377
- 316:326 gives 365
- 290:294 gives 414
